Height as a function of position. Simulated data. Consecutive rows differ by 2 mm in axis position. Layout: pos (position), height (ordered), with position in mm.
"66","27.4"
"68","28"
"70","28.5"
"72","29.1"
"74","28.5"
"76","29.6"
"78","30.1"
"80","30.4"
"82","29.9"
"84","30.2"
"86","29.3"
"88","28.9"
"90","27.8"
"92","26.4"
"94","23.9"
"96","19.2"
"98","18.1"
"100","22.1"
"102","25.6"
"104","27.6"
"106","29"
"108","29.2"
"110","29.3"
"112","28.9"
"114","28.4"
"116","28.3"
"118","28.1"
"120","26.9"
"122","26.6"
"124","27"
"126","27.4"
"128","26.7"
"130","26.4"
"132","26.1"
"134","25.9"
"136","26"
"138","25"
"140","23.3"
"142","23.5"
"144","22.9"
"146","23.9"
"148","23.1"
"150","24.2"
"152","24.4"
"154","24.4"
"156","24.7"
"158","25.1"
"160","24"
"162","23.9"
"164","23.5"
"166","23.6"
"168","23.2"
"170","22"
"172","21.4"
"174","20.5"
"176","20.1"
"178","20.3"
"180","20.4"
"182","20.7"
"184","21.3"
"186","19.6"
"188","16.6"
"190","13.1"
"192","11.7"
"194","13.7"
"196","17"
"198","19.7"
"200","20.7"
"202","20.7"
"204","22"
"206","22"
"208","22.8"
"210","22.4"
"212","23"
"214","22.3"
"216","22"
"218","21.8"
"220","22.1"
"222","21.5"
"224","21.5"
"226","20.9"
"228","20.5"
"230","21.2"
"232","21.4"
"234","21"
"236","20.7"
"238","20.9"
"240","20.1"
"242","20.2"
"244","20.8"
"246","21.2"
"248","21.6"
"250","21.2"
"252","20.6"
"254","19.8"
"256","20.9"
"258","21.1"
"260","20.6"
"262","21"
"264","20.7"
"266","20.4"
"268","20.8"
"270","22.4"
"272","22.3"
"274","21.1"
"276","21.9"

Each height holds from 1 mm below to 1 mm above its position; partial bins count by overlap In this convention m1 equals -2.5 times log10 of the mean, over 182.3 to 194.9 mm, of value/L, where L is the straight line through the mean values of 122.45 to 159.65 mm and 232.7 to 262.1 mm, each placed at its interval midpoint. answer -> 0.382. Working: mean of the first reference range 25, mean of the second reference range 20.8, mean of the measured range 16.3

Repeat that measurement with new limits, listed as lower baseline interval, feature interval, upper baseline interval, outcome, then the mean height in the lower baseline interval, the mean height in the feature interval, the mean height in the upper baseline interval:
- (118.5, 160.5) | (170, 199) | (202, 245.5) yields 0.252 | 25.2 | 18.4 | 21.5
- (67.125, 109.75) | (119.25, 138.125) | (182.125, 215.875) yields -0.089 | 27.2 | 26.5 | 19.4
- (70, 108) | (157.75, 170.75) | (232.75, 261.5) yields 0.024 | 27.1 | 23.6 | 20.8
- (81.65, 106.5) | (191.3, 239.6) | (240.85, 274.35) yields 0.080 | 25.8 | 20.6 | 21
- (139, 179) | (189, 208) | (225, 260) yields 0.211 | 23.1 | 18.1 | 20.8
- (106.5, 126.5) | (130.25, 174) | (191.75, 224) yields 0.052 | 28.1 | 24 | 20.6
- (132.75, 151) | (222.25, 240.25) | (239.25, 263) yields 0.022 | 24.2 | 21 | 20.8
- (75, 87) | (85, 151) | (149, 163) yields 0.051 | 29.9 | 25.9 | 24.4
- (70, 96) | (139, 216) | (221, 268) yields 0.125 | 28.3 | 21.4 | 20.9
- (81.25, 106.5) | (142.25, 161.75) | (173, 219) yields -0.077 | 25.9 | 24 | 19.8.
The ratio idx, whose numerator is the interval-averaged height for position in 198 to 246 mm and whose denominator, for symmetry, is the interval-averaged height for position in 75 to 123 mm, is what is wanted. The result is 0.78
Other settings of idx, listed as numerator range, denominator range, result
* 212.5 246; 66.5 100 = 0.78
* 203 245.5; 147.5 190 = 0.98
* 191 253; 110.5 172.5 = 0.82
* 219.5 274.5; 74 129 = 0.77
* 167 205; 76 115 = 0.71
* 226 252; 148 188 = 0.93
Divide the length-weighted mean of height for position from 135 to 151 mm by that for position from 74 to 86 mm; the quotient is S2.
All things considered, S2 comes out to 0.80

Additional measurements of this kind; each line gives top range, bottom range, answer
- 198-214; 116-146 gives 0.84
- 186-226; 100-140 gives 0.73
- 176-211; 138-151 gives 0.81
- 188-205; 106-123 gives 0.61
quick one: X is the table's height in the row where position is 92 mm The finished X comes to 26.4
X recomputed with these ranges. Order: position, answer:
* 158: 25.1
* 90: 27.8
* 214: 22.3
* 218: 21.8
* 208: 22.8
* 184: 21.3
